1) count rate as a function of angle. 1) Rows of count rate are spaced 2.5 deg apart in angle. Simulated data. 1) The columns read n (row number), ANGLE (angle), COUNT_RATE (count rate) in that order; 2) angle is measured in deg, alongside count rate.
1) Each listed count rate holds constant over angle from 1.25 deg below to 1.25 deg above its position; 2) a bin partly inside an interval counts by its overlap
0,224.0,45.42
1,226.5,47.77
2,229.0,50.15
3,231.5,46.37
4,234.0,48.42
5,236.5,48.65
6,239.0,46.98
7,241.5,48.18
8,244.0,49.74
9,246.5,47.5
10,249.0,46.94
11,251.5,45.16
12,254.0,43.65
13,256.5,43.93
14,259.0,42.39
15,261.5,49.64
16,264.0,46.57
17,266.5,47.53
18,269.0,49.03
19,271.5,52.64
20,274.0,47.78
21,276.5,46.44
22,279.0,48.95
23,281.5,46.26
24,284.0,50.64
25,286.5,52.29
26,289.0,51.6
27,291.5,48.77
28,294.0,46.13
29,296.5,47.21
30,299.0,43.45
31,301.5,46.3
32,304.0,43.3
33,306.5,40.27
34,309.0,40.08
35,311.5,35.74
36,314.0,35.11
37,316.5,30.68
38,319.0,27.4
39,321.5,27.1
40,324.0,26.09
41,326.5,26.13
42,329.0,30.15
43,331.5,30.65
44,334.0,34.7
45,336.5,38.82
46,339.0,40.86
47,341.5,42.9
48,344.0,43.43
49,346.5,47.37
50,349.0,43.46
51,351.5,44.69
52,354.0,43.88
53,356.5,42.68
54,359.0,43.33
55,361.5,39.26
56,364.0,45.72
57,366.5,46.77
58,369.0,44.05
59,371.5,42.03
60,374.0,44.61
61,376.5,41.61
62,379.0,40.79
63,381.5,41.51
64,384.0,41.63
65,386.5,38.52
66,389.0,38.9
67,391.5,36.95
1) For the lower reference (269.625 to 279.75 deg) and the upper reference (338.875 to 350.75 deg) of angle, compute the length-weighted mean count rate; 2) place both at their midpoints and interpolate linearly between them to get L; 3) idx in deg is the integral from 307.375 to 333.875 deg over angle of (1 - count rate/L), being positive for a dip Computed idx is 8.4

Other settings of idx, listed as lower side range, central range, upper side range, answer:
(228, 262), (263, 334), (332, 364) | 4.9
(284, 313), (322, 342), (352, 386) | 4.9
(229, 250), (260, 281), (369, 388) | -0.8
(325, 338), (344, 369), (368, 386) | -4.3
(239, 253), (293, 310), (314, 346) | -2.4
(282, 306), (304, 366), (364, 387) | 9.9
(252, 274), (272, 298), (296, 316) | -2.9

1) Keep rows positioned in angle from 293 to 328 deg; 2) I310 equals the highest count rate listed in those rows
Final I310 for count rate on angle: 47.21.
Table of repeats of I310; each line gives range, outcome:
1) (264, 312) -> 52.64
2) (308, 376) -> 47.37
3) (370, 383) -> 44.61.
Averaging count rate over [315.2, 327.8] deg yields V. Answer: 27.5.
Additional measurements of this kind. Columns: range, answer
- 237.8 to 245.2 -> 48.3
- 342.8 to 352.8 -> 44.7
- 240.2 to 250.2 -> 48.1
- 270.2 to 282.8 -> 48.4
